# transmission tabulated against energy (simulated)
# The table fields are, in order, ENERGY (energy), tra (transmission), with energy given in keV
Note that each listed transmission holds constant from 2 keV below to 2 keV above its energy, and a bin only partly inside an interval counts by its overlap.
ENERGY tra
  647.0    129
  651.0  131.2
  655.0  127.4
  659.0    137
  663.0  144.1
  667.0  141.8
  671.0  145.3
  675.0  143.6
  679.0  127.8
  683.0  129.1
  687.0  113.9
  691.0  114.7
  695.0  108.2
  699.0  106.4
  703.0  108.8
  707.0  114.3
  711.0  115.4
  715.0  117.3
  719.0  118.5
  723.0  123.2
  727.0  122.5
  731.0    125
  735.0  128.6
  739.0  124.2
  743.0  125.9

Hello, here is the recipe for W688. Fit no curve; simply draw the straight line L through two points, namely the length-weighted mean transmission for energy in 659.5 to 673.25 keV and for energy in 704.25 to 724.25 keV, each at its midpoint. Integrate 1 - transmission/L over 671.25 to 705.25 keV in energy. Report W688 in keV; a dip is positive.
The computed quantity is 2.9 keV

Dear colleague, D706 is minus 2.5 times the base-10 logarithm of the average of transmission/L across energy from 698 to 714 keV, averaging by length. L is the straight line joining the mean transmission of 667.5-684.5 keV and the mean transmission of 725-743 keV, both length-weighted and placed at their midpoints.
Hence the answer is 0.170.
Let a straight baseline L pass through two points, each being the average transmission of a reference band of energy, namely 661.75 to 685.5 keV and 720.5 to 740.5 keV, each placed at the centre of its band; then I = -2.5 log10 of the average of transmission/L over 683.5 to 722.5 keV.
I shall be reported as 0.15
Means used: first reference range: 138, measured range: 114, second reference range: 125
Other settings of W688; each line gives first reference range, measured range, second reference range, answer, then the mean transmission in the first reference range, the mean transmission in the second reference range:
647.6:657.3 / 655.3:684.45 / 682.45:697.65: -3.62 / 129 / 115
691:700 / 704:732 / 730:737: 0.20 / 109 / 127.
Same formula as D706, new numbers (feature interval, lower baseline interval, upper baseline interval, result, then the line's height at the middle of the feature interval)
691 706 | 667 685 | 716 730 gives 0.19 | 130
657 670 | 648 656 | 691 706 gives -0.14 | 124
